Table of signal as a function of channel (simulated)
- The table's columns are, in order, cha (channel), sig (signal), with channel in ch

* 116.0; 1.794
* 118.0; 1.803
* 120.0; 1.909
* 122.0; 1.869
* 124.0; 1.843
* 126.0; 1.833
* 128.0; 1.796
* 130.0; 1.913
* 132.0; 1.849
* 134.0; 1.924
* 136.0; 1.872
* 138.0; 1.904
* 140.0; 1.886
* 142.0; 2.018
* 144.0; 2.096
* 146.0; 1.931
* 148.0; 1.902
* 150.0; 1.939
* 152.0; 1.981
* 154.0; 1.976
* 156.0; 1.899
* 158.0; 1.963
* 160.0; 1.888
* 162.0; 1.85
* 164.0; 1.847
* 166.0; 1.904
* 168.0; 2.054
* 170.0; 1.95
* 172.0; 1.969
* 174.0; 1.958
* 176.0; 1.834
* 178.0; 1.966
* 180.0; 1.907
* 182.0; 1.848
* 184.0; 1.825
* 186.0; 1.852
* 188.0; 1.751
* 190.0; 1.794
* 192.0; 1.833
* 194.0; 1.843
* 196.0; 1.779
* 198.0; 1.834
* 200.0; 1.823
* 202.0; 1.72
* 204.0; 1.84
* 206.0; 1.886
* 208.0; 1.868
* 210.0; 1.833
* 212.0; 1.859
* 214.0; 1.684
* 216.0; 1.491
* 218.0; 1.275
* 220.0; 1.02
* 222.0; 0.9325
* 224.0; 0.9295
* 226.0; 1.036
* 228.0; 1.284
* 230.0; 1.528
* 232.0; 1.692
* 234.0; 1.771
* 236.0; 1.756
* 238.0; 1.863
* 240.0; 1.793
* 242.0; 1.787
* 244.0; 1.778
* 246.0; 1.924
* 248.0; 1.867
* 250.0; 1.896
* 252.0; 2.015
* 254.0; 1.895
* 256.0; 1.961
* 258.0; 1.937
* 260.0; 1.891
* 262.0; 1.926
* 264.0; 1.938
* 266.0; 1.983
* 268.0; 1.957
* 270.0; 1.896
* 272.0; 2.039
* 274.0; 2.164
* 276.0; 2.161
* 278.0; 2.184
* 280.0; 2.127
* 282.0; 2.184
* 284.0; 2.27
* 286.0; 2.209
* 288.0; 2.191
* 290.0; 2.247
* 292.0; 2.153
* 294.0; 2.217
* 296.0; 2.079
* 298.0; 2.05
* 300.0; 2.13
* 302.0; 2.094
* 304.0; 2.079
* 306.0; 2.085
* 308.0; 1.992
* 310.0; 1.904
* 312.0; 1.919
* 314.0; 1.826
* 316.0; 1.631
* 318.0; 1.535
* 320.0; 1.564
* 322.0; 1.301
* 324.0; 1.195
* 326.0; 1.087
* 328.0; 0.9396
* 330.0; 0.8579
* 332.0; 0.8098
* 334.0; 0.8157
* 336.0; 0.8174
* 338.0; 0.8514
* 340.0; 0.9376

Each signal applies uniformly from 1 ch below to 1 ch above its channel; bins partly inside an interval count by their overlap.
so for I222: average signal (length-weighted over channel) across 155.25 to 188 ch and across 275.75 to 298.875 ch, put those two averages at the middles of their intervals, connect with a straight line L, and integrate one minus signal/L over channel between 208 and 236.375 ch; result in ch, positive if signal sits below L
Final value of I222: 8.1 ch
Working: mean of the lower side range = 1.9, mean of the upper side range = 2.17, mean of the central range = 1.44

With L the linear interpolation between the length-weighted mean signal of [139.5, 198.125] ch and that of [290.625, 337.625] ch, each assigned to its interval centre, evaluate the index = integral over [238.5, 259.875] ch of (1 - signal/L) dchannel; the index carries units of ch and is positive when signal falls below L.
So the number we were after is -1.8 ch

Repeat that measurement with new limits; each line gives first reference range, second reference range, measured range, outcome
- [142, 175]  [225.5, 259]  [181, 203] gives 0.7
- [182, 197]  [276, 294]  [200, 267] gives 10.0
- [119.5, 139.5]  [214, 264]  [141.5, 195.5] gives -3.6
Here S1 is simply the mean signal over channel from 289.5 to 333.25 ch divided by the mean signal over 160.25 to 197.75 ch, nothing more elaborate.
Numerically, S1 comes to 0.91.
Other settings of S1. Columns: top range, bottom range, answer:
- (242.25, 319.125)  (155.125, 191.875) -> 1.06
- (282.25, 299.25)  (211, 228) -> 1.70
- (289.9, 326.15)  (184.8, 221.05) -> 1.08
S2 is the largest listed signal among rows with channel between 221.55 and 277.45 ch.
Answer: 2.164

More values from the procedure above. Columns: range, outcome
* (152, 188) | 2.054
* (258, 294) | 2.27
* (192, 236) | 1.886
